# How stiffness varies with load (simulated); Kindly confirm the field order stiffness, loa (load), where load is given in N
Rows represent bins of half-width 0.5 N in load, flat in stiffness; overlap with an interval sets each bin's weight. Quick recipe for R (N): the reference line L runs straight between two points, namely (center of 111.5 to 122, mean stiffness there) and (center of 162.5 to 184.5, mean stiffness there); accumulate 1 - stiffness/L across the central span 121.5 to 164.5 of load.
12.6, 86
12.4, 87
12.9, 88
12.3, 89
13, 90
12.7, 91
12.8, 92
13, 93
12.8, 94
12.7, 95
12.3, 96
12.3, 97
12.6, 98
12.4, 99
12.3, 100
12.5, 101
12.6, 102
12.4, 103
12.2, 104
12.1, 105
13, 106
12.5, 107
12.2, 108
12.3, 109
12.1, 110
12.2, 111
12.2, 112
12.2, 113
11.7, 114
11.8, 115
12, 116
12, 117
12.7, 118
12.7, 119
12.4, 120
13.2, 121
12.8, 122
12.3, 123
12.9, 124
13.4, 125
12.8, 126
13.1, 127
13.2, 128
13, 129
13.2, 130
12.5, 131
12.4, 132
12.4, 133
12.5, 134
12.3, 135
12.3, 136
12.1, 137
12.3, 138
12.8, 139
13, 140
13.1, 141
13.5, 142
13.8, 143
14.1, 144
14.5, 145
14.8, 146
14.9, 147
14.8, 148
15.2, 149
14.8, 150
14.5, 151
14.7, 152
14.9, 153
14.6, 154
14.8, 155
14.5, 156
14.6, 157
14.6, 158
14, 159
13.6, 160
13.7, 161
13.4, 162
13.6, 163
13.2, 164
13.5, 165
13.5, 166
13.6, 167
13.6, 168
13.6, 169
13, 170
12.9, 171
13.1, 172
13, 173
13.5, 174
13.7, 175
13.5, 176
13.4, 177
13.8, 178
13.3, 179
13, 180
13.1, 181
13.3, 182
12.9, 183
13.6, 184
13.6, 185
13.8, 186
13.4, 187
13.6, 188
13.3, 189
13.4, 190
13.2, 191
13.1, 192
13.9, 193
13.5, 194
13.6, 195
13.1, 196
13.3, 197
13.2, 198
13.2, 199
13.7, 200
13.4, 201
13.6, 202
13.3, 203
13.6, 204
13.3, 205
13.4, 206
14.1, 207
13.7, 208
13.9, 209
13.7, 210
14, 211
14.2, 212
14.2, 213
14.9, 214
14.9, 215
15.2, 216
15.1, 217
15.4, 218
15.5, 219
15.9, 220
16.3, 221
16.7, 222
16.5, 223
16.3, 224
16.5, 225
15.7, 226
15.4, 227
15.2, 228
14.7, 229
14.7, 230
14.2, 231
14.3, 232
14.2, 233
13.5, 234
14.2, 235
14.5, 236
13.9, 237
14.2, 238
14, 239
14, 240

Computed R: -2.6 N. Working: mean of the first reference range 12.3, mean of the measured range 13.6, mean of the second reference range 13.3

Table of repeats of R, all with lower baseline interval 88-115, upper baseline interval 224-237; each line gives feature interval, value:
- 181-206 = 1.2 N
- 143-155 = -1.2 N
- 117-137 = 0.3 N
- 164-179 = 0.3 N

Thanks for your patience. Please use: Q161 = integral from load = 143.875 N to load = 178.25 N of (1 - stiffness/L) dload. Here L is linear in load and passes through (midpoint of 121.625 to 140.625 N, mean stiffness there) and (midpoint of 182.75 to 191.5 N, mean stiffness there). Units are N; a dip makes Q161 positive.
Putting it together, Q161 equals -2.36 N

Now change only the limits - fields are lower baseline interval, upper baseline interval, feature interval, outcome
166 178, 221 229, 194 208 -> 1.3 N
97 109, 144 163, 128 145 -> 1.1 N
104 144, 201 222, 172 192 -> 0.6 N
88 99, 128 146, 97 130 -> 0.8 N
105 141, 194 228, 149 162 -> -1.2 N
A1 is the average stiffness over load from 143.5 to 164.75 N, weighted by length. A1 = 14.4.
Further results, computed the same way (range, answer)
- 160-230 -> 14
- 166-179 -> 13.4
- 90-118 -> 12.4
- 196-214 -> 13.7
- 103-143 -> 12.6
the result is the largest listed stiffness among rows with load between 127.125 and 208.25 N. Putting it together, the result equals 15.2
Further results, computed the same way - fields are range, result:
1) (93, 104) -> 13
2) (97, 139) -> 13.4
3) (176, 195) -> 13.9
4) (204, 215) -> 14.9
